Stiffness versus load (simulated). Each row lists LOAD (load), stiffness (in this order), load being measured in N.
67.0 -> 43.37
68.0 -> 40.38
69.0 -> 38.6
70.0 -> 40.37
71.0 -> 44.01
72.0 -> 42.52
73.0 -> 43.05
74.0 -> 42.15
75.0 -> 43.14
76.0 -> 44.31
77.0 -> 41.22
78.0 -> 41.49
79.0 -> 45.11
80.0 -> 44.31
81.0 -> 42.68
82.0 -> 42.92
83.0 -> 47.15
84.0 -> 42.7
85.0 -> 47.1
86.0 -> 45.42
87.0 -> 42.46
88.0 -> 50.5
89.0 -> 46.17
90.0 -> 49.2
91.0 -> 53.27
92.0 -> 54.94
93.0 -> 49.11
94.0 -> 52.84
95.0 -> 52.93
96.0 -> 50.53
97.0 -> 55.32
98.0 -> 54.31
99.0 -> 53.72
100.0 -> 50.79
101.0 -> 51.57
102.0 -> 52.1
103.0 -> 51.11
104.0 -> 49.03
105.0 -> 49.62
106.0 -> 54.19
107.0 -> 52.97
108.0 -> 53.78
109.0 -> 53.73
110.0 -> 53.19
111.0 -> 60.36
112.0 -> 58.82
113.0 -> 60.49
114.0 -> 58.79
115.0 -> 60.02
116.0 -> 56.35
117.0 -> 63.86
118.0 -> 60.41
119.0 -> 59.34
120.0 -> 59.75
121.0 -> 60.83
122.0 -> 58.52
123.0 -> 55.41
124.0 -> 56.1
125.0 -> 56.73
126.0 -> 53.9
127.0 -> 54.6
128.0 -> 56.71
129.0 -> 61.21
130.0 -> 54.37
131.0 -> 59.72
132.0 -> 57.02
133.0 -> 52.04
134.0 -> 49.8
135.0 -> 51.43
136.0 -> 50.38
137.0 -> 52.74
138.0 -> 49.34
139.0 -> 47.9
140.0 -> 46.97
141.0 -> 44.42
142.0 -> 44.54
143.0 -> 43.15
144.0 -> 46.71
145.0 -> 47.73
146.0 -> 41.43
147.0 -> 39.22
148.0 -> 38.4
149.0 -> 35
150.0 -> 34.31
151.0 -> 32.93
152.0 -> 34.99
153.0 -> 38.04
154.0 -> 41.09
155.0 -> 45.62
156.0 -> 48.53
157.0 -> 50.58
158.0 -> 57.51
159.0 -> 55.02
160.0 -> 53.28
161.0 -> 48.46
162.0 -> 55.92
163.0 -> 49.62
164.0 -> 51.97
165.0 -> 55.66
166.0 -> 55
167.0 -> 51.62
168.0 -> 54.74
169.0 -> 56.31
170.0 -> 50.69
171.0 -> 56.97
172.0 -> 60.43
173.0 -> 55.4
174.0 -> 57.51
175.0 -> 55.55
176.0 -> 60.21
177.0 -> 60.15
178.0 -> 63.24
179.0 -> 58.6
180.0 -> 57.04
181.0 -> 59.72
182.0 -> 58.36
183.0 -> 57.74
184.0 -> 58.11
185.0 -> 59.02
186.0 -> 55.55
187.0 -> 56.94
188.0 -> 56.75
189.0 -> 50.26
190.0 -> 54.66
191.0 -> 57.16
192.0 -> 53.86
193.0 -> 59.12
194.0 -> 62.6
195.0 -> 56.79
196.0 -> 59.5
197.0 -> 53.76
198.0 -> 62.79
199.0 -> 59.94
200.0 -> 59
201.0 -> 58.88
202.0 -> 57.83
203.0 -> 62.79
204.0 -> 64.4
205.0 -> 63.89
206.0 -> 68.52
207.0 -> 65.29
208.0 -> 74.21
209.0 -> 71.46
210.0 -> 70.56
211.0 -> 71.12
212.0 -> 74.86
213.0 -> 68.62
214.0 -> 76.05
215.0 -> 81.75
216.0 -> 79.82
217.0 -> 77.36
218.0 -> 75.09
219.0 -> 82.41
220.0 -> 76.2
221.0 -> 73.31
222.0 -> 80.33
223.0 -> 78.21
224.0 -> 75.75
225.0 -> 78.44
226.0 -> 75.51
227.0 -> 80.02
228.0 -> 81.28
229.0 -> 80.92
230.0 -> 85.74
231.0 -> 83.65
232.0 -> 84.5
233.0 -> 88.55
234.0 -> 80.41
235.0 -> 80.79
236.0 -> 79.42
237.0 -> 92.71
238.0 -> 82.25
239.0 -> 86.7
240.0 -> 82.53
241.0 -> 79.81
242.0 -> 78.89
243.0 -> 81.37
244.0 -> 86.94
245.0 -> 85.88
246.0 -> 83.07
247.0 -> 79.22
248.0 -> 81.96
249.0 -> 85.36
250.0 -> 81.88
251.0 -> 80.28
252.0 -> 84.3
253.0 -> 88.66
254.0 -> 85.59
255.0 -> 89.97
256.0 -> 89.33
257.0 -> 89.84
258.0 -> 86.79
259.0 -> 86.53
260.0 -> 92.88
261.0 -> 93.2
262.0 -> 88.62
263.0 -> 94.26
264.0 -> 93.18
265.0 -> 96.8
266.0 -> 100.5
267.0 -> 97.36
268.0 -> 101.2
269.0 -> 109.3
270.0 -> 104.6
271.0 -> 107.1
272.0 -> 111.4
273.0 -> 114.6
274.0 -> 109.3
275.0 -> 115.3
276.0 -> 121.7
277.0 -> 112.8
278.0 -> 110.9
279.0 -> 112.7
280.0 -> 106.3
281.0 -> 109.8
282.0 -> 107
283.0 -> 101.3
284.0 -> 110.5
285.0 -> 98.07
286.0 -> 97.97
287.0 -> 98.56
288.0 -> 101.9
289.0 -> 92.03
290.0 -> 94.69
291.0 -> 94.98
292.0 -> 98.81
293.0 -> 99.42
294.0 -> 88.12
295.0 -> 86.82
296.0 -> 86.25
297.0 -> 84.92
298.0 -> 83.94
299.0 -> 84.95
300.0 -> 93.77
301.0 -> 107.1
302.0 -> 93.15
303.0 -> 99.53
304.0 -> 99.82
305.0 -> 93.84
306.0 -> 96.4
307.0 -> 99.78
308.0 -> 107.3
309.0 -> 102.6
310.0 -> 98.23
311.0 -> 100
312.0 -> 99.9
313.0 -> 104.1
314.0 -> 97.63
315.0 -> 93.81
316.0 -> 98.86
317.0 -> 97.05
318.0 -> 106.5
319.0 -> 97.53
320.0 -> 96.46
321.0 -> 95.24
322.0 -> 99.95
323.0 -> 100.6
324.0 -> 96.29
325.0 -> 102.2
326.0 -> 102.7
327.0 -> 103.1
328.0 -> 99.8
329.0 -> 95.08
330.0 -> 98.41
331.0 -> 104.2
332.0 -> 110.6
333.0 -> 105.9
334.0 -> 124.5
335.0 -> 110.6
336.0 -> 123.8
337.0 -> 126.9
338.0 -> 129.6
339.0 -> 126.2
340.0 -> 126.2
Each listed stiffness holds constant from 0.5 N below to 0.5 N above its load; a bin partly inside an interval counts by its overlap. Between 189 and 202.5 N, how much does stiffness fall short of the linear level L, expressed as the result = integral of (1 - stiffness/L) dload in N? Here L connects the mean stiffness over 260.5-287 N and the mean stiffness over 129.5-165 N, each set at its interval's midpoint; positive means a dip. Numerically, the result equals 2.2 N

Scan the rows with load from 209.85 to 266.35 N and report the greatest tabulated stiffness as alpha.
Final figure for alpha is 100.5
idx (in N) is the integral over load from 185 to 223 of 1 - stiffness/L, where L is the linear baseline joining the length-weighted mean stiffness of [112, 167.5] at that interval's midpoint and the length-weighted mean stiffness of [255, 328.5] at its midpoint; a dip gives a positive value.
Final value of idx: 3.1 N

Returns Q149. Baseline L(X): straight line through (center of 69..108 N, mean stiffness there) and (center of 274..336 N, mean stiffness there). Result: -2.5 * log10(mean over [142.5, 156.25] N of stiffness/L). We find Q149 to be 0.48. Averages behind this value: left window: 47.8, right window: 101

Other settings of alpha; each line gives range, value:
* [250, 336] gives 124.5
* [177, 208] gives 74.21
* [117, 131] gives 63.86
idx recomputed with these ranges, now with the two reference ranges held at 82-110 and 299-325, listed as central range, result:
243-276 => -2.5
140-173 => 8.5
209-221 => 0.3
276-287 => -1.8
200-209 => 1.2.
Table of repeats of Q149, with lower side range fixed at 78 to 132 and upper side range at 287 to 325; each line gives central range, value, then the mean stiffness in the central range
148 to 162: 0.40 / 44.5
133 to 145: 0.25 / 48.1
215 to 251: -0.01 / 81.3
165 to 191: 0.21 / 56.8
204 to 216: 0.06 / 71.5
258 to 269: -0.09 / 94.8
